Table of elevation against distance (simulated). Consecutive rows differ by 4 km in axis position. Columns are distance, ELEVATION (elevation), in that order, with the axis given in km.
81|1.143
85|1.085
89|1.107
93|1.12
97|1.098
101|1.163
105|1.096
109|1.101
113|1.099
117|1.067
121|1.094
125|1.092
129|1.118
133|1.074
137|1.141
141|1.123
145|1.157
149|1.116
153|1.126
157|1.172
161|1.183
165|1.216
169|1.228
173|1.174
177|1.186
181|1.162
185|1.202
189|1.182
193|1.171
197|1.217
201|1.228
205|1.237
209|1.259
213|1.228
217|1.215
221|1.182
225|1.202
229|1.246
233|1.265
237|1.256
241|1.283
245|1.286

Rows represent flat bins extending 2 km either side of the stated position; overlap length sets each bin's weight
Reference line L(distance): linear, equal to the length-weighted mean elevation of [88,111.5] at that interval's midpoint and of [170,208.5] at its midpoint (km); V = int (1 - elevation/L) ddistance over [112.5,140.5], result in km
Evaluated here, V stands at 1.0 km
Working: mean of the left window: 1.11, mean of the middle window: 1.1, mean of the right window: 1.2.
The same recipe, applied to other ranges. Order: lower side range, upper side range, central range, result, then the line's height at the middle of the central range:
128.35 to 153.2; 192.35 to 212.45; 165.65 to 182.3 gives -0.2 km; 1.18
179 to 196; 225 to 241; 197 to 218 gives -0.3 km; 1.21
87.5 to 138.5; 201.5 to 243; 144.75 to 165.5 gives 0.0 km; 1.16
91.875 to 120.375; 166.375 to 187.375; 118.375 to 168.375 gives 0.6 km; 1.15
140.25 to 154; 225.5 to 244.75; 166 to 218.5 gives -0.4 km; 1.2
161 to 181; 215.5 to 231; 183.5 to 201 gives 0.1 km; 1.2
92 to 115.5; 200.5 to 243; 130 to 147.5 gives 0.4 km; 1.15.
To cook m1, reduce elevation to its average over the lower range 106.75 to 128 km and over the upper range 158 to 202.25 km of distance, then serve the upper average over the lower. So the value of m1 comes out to 1.1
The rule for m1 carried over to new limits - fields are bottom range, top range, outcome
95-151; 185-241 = 1.10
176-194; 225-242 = 1.06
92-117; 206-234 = 1.11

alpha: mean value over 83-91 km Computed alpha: 1.1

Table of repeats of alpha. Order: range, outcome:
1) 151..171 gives 1.19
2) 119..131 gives 1.1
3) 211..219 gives 1.22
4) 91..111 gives 1.12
